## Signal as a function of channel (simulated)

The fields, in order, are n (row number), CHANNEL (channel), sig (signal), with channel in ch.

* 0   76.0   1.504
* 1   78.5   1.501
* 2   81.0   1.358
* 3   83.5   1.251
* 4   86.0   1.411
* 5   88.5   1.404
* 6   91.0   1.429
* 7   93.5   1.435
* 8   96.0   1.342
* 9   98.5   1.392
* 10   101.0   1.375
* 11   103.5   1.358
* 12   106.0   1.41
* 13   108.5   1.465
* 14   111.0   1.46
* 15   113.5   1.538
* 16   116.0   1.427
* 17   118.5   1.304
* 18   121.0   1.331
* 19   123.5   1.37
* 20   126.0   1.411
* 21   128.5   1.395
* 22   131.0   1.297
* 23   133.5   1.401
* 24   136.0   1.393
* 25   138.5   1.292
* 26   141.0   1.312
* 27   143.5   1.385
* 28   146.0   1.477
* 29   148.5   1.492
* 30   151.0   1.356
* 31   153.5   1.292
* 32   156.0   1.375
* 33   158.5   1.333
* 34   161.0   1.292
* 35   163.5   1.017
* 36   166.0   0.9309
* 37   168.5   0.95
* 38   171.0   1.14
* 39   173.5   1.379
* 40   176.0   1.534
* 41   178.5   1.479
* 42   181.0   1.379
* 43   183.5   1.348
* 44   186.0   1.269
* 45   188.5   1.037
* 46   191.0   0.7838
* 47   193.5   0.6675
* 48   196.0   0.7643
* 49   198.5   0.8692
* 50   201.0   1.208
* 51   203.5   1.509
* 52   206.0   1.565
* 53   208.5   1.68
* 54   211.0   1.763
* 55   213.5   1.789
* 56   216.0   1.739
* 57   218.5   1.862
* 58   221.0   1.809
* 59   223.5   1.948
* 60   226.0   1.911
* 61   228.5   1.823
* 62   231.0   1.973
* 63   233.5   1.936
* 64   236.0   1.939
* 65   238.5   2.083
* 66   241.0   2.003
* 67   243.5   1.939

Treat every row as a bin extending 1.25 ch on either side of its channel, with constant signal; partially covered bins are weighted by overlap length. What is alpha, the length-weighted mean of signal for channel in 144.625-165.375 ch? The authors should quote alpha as 1.32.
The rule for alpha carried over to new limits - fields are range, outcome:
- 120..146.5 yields 1.37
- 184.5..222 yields 1.35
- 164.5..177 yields 1.18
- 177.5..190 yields 1.29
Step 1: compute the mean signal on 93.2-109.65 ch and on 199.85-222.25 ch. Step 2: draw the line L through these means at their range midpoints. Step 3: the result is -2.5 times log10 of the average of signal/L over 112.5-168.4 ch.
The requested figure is 0.12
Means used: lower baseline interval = 1.39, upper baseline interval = 1.66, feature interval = 1.33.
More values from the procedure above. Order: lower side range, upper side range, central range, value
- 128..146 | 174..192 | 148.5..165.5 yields 0.04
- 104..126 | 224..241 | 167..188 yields 0.29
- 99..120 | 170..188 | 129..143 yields 0.04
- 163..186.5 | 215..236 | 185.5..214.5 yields 0.27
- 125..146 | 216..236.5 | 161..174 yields 0.39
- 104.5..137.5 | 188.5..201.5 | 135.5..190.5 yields -0.19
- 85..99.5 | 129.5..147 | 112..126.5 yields -0.01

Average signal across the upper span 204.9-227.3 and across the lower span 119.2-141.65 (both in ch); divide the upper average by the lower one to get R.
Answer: 1.3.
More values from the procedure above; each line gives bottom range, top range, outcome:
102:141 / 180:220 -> 0.96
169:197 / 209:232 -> 1.59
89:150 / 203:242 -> 1.32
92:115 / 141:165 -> 0.94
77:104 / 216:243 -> 1.38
